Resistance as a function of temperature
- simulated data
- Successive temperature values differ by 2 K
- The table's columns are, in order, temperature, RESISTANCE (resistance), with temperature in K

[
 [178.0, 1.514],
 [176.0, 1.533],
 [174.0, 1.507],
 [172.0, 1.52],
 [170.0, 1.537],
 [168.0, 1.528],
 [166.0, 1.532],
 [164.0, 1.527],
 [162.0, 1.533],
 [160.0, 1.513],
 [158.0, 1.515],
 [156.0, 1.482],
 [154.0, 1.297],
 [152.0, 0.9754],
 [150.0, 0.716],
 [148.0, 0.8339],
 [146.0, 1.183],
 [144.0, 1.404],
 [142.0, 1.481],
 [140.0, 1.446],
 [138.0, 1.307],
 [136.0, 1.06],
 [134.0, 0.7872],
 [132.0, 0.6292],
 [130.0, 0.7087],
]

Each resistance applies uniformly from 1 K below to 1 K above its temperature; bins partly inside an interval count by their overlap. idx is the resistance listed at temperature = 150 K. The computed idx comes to 0.716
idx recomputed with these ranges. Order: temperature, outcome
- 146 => 1.183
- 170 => 1.537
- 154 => 1.297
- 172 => 1.52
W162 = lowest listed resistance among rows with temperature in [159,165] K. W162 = 1.513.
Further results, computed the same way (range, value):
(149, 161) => 0.716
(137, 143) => 1.307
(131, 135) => 0.6292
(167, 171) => 1.528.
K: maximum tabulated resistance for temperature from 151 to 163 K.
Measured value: 1.533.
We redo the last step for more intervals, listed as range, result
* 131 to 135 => 0.7872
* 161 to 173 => 1.537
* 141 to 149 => 1.481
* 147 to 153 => 0.9754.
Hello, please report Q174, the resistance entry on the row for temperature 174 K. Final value 1.507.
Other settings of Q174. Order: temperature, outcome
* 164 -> 1.527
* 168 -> 1.528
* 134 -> 0.7872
